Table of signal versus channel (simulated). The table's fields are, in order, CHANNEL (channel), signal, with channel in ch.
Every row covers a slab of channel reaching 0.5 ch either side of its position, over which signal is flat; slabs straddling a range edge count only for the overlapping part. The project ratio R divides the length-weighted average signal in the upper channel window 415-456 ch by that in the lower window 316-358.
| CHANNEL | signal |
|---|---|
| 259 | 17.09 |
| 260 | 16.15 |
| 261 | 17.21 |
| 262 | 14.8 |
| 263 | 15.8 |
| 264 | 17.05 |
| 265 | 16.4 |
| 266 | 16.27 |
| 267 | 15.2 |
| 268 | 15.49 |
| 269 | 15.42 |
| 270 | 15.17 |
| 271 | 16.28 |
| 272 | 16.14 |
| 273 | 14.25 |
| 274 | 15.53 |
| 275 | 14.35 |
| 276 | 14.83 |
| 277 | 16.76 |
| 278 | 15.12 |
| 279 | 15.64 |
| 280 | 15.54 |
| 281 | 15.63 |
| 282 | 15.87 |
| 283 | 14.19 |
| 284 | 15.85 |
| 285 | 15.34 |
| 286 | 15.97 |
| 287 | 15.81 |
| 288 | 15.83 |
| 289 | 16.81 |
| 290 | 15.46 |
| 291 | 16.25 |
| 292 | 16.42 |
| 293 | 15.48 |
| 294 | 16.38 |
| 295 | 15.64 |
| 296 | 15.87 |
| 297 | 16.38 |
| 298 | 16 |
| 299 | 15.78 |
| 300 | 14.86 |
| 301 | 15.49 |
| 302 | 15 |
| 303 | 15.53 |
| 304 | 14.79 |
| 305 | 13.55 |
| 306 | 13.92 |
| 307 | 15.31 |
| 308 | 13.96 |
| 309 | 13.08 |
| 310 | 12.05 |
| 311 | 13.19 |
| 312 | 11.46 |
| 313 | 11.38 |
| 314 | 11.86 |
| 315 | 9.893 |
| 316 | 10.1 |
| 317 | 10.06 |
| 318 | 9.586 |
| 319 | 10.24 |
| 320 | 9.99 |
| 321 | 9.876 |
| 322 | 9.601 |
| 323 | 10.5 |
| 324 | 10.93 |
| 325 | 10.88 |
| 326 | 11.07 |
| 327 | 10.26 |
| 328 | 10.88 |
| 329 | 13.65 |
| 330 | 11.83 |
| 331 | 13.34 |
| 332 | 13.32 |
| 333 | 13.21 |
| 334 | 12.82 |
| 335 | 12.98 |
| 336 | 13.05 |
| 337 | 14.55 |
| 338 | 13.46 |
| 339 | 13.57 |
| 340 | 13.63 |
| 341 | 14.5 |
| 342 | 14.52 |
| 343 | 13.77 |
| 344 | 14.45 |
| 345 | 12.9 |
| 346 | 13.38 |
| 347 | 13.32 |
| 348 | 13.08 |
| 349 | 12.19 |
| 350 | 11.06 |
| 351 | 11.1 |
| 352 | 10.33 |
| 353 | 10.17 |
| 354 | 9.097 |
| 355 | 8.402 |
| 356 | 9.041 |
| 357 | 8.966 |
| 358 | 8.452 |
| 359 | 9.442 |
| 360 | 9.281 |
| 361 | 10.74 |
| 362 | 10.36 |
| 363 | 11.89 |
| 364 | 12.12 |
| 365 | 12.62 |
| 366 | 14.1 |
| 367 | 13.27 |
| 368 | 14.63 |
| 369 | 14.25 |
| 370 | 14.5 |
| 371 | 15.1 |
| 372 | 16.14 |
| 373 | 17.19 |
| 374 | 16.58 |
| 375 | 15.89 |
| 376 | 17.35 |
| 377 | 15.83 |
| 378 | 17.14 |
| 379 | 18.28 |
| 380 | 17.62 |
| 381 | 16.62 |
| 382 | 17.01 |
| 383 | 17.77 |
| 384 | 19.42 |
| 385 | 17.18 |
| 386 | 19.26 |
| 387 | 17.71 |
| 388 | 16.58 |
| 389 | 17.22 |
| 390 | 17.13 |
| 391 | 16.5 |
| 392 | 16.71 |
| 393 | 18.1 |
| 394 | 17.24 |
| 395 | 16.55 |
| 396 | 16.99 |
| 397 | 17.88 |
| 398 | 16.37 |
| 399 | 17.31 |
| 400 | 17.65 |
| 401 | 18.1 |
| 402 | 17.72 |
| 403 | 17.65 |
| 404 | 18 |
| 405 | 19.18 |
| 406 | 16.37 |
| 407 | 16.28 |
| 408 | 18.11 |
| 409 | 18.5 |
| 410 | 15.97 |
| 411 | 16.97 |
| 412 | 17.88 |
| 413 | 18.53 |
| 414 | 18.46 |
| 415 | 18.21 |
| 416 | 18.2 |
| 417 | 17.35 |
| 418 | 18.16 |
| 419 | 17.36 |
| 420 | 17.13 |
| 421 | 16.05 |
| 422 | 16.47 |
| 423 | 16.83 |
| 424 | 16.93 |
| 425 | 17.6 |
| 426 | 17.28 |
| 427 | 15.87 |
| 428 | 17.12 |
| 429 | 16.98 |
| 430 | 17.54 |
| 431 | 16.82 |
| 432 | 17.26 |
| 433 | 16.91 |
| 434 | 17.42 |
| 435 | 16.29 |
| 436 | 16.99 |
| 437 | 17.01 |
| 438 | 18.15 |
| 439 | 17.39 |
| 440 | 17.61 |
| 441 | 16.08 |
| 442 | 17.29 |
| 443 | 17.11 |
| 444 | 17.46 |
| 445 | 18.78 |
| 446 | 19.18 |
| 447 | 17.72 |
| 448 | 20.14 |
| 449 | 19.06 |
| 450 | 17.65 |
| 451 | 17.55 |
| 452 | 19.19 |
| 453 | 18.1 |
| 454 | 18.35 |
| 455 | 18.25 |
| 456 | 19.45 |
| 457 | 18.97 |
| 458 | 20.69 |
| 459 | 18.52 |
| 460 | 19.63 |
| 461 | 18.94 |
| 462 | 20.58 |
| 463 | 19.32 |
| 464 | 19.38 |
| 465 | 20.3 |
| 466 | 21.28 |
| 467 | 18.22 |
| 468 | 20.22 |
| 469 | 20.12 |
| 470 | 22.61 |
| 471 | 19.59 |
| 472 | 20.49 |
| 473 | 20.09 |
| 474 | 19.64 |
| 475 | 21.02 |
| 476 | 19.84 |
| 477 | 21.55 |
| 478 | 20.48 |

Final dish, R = 1.50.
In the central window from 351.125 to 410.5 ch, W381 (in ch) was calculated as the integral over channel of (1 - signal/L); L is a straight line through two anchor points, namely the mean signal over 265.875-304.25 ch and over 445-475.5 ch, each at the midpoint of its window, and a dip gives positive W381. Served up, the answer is 8.39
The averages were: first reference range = 15.6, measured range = 15.3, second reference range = 19.5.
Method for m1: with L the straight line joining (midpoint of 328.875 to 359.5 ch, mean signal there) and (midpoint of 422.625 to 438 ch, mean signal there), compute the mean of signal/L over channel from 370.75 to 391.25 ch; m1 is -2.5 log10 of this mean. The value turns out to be -0.20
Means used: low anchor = 12.2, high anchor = 17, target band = 17.2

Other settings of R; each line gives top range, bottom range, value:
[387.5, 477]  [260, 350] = 1.29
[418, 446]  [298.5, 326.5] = 1.40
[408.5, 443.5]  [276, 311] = 1.13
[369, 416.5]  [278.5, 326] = 1.25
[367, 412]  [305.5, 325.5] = 1.49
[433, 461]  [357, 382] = 1.29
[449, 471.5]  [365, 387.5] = 1.18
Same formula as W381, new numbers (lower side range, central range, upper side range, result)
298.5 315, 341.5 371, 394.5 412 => 7.1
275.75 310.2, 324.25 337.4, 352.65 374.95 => 1.2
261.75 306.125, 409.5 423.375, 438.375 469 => 0.5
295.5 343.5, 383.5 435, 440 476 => -1.5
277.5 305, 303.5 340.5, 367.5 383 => 8.8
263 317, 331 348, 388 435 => 2.5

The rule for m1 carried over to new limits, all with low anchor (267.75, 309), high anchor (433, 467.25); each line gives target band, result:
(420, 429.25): 0.07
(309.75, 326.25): 0.43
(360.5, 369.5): 0.31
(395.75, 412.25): 0.01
